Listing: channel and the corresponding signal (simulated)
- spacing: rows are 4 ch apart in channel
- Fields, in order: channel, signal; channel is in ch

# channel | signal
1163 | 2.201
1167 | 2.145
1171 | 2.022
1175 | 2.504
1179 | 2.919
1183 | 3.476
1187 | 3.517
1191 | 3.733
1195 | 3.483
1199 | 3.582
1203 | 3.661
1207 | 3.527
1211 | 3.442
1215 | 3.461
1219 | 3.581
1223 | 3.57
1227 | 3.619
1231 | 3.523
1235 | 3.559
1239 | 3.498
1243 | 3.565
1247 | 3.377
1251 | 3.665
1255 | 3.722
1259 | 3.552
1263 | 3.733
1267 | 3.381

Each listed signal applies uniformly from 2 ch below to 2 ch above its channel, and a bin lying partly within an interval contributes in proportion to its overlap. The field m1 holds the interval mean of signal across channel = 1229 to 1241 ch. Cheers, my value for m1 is 3.53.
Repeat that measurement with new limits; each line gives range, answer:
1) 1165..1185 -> 2.61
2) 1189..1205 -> 3.61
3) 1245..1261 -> 3.58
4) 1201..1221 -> 3.53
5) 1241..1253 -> 3.54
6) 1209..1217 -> 3.45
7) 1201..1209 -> 3.59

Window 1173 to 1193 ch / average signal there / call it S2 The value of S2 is 3.23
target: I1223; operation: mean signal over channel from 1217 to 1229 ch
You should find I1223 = 3.59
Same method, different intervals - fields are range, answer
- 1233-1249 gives 3.5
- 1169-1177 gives 2.26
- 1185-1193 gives 3.62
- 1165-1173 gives 2.08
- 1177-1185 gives 3.2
